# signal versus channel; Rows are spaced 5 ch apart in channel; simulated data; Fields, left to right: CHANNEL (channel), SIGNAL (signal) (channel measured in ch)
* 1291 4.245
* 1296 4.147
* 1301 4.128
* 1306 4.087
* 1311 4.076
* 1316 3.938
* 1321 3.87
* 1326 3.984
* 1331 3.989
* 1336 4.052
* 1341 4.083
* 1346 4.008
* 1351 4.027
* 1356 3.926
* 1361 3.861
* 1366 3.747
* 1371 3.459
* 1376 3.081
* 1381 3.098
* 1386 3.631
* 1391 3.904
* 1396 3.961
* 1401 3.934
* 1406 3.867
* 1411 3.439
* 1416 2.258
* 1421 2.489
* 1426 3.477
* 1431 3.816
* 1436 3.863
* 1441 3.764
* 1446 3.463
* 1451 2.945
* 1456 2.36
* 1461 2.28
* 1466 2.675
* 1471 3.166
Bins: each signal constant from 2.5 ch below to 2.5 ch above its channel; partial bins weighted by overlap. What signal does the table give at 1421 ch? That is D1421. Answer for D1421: 2.489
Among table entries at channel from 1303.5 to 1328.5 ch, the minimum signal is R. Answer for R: 3.87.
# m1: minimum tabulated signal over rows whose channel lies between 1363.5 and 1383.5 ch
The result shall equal 3.081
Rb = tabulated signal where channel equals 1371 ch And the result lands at 3.459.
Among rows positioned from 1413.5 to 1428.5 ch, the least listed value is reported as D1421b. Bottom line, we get 2.258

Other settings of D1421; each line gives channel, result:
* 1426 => 3.477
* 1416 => 2.258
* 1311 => 4.076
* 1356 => 3.926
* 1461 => 2.28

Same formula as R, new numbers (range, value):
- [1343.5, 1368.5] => 3.747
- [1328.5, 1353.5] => 3.989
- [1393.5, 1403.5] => 3.934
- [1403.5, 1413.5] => 3.439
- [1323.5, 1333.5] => 3.984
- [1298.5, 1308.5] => 4.087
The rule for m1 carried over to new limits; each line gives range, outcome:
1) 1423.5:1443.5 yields 3.477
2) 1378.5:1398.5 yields 3.098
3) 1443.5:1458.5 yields 2.36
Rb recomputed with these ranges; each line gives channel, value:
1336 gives 4.052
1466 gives 2.675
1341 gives 4.083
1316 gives 3.938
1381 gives 3.098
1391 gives 3.904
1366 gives 3.747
